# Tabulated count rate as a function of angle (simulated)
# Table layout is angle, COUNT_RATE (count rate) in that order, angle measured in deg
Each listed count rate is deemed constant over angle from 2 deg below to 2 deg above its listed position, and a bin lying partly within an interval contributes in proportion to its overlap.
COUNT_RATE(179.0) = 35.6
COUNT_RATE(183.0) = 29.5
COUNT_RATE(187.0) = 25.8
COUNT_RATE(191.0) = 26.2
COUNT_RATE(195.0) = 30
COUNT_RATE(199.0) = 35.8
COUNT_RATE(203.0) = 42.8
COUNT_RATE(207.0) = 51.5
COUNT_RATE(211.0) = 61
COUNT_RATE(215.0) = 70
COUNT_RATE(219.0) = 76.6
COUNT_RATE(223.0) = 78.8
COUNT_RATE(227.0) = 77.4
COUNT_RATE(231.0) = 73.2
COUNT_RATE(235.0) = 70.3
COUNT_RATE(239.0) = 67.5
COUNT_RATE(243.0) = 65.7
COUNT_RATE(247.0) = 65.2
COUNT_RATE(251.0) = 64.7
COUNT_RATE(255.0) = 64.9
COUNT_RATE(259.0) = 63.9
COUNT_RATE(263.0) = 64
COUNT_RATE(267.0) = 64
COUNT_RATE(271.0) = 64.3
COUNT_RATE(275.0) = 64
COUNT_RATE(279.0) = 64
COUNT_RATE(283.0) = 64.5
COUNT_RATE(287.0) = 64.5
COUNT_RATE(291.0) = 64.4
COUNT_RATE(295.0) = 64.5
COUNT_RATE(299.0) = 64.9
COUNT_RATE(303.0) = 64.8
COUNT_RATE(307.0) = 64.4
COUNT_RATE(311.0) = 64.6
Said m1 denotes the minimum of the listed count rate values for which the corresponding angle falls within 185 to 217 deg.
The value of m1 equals 25.8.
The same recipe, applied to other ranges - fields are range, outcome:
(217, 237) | 70.3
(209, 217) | 61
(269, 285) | 64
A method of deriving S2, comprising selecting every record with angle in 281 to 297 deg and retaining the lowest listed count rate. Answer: 64.4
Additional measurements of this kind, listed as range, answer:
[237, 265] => 63.9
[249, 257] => 64.7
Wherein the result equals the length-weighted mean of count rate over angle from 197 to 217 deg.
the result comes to 52.2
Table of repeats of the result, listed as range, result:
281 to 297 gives 64.5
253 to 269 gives 64.2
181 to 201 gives 29.5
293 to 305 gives 64.7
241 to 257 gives 65.1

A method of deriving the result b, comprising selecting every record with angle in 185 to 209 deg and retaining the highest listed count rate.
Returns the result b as 51.5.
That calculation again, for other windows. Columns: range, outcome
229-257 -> 73.2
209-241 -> 78.8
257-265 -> 64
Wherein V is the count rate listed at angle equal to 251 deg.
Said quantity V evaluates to 64.7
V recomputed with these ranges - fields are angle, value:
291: 64.4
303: 64.8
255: 64.9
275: 64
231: 73.2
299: 64.9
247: 65.2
